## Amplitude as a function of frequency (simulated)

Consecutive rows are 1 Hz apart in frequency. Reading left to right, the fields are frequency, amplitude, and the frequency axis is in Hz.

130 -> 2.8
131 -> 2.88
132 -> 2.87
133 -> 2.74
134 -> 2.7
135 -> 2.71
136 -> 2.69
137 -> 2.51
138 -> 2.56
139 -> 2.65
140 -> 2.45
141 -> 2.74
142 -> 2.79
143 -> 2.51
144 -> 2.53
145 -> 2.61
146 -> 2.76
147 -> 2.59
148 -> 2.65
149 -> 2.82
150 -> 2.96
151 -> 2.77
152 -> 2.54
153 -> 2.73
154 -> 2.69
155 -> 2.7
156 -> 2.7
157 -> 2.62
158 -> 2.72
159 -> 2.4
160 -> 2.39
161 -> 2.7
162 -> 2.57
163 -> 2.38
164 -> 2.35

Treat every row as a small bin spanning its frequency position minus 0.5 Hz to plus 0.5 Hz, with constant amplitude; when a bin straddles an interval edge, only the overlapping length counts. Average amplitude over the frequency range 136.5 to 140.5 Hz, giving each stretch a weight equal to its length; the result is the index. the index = 2.54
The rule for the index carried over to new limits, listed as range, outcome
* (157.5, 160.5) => 2.5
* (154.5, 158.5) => 2.69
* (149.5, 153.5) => 2.75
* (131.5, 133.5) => 2.81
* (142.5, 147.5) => 2.6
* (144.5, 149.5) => 2.69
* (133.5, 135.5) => 2.71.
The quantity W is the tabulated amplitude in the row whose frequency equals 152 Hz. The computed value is 2.54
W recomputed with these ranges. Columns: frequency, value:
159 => 2.4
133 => 2.74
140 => 2.45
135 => 2.71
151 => 2.77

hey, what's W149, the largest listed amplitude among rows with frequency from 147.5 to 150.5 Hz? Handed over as 2.96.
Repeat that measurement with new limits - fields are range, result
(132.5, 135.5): 2.74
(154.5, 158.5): 2.72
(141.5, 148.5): 2.79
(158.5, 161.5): 2.7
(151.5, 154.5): 2.73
